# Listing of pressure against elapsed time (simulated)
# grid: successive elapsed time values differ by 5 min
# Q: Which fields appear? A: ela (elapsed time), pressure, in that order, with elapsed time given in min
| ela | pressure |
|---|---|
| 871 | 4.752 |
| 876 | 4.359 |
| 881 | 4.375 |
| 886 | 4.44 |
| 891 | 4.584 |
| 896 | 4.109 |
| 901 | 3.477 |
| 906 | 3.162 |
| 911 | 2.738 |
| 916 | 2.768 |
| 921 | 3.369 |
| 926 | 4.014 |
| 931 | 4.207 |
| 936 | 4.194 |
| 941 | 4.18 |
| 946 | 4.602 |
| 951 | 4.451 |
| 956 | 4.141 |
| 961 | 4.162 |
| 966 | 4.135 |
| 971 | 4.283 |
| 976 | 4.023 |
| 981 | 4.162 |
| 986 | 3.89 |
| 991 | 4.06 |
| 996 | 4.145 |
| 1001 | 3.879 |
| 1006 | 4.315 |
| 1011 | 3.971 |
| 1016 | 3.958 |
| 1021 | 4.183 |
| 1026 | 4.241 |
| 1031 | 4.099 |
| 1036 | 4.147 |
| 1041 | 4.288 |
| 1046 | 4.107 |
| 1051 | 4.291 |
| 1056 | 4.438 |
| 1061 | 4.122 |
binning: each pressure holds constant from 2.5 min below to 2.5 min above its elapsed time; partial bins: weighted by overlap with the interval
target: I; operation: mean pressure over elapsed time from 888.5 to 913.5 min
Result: 3.61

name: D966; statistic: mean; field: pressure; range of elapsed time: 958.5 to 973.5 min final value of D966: 4.19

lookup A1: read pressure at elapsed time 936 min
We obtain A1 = 4.194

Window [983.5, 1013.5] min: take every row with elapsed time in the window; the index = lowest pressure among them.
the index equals 3.879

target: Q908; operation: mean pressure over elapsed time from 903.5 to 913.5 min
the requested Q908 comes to 2.95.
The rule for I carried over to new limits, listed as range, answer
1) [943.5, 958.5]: 4.4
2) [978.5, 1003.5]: 4.03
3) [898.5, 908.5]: 3.32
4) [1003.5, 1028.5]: 4.13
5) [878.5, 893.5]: 4.47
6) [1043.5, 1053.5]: 4.2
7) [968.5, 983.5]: 4.16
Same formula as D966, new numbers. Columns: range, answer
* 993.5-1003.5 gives 4.01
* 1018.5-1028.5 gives 4.21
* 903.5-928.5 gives 3.21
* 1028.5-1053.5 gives 4.19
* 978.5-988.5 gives 4.03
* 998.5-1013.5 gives 4.06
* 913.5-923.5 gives 3.07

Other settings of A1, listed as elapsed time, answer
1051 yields 4.291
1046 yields 4.107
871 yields 4.752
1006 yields 4.315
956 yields 4.141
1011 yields 3.971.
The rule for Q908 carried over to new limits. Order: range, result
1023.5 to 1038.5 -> 4.16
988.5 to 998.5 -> 4.1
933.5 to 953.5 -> 4.36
